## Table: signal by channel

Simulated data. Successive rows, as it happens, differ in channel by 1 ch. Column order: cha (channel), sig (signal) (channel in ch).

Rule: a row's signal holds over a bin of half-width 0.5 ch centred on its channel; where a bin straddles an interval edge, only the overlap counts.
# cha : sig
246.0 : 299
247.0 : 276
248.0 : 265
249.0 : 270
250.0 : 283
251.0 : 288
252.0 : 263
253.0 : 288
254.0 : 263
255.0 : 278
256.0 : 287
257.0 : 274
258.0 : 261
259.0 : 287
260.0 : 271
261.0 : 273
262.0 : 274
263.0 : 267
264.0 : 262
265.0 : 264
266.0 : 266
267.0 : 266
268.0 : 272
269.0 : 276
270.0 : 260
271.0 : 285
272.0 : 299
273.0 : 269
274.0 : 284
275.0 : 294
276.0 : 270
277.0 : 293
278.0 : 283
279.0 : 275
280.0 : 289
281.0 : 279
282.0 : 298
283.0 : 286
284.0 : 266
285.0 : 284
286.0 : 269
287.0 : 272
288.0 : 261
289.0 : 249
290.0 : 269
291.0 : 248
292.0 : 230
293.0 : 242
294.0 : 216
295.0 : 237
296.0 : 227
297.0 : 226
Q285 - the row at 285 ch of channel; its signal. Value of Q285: 284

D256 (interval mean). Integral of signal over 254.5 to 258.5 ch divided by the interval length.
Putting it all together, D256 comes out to 275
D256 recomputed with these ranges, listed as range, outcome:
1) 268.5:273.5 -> 278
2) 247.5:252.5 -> 274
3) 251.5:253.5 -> 276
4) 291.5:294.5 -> 229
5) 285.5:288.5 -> 267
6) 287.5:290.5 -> 260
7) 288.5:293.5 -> 248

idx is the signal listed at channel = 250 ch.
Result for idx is 283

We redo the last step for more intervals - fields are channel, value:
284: 266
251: 288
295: 237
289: 249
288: 261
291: 248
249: 270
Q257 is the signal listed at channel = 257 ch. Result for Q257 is 274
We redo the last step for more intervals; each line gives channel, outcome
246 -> 299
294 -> 216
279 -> 275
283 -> 286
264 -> 262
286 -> 269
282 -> 298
